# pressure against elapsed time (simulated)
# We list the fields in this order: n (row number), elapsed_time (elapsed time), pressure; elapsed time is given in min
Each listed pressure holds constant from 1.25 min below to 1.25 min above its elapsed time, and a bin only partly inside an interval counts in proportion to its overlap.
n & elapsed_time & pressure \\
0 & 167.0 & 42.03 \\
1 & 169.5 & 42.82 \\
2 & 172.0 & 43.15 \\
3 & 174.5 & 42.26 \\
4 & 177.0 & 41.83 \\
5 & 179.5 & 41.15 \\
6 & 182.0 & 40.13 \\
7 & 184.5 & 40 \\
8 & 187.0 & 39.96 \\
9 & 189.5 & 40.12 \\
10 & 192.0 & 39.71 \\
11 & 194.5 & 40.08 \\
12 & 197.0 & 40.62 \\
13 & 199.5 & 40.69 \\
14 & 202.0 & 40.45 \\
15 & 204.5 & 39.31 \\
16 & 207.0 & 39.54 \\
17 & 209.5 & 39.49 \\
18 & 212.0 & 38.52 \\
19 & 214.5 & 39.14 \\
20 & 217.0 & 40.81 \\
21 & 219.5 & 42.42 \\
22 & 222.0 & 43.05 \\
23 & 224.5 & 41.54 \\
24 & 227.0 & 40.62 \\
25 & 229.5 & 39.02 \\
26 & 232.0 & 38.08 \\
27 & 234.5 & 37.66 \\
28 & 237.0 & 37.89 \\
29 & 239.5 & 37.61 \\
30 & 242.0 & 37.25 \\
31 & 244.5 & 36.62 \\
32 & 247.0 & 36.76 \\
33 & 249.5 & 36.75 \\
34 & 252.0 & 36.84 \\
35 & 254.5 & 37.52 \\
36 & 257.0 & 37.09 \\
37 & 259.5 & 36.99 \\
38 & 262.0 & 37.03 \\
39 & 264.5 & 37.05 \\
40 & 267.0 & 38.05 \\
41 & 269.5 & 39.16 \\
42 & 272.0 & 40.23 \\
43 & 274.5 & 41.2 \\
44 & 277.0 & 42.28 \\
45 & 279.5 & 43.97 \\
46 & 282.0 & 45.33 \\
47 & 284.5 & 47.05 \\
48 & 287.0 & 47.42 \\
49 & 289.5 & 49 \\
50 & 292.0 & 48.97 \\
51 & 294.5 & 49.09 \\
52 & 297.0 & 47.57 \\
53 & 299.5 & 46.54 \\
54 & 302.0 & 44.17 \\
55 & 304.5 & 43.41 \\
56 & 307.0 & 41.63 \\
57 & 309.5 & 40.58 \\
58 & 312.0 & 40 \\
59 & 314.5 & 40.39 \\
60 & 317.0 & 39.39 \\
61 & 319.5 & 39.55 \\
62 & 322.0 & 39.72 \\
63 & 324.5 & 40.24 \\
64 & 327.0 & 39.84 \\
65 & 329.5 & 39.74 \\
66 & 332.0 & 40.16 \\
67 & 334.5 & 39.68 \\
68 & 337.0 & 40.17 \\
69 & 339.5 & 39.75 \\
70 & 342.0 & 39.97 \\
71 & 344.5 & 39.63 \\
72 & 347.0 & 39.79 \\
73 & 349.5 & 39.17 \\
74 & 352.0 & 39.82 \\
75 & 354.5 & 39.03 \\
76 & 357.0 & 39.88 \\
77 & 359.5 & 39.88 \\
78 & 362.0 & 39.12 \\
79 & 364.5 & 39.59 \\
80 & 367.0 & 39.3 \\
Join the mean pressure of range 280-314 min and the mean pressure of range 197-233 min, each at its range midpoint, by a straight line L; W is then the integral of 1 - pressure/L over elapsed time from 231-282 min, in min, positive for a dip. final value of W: 5.2 min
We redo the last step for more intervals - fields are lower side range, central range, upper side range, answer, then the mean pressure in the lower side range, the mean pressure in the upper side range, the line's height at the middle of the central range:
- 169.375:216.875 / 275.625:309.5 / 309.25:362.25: -4.8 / 40.4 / 39.8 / 40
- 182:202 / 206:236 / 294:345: 0.4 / 40.2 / 41.4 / 40.5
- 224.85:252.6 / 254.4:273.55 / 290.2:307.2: 1.6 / 37.9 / 46.3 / 41.4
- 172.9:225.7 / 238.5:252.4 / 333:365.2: 1.1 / 40.5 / 39.7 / 40.3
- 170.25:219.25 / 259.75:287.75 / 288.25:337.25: 0.3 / 40.4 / 42.5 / 41.8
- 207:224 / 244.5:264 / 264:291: 2.4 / 40.5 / 43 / 42.1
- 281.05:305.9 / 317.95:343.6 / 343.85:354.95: 1.3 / 46.8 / 39.5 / 42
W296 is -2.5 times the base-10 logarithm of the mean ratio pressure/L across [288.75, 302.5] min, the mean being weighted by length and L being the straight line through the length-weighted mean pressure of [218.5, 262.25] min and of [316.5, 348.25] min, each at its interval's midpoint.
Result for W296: -0.21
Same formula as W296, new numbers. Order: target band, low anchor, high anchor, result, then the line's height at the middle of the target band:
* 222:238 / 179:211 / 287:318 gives 0.05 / 41.5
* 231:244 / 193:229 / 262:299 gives 0.11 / 41.7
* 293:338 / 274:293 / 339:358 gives 0.02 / 42.8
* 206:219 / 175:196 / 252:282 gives 0.01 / 40.1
